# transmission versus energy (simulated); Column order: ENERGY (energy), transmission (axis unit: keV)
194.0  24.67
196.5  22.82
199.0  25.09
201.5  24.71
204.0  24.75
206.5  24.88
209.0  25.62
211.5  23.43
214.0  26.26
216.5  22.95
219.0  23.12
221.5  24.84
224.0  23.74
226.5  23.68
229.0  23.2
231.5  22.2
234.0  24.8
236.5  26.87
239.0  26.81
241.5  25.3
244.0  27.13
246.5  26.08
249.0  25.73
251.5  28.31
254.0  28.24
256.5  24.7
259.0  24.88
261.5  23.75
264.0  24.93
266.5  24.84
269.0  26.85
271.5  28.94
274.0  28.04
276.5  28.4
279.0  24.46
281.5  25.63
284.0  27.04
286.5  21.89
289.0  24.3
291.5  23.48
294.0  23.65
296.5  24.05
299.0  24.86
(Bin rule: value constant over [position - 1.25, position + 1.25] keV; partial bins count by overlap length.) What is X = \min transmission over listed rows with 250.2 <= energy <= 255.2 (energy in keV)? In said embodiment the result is 28.24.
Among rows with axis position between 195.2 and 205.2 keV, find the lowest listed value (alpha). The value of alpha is 22.82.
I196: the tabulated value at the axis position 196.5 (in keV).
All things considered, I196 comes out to 22.82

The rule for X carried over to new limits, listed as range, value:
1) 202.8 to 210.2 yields 24.75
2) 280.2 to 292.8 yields 21.89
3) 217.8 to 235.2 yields 22.2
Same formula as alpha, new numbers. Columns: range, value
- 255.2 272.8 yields 23.75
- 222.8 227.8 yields 23.68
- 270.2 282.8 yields 24.46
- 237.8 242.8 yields 25.3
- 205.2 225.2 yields 22.95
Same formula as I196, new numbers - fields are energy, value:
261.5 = 23.75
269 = 26.85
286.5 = 21.89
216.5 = 22.95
